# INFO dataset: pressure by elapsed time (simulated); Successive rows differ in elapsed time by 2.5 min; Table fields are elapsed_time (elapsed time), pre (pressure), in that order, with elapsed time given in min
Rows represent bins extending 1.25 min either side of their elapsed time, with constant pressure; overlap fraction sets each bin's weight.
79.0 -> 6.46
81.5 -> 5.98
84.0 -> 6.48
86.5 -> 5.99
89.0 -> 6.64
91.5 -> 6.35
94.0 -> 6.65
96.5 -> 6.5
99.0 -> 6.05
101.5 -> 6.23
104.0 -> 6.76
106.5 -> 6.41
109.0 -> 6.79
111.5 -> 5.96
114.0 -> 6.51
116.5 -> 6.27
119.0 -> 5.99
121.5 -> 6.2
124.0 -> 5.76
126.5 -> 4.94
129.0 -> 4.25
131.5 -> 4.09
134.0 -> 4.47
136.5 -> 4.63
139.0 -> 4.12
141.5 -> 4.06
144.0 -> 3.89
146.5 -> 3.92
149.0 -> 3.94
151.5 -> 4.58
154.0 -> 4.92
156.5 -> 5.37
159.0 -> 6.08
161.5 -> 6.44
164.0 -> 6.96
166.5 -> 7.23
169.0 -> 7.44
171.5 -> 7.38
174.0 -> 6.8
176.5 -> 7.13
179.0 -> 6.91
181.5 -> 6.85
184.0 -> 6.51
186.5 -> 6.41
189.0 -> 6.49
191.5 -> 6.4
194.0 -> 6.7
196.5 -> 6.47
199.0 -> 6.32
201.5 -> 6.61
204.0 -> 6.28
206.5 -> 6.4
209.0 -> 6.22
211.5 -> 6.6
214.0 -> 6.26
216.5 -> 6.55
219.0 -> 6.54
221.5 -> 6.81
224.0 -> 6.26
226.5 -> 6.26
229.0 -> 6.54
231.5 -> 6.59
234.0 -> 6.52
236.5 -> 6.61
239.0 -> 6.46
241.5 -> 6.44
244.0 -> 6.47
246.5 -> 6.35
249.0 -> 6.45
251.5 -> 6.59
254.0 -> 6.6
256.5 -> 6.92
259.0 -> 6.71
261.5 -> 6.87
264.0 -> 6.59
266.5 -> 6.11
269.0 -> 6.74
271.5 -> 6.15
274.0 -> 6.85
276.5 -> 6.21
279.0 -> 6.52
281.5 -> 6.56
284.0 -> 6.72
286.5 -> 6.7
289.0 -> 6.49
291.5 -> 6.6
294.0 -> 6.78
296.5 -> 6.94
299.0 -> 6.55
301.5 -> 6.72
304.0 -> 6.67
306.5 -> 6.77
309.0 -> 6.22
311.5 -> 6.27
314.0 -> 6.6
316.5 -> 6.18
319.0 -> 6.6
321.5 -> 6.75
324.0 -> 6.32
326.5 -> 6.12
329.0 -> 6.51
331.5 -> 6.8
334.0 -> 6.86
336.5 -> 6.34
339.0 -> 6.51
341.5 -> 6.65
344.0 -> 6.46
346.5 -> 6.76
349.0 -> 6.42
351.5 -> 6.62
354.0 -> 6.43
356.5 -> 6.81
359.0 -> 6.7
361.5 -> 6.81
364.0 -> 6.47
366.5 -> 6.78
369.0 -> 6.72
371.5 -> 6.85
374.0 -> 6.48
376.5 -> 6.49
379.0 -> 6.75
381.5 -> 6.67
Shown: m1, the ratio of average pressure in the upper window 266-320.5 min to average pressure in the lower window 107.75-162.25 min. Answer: 1.3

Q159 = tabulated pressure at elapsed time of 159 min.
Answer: 6.08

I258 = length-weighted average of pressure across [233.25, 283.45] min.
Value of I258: 6.54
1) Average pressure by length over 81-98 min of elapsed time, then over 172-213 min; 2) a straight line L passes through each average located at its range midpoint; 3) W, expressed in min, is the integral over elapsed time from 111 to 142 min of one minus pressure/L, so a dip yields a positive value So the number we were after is 6.1 min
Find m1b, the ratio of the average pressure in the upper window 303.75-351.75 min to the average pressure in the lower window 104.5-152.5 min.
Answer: 1.3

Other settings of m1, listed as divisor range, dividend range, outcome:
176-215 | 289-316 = 1.01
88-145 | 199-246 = 1.15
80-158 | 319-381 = 1.20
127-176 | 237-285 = 1.23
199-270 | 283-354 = 1.01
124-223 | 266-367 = 1.11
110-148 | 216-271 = 1.31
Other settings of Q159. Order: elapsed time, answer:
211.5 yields 6.6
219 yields 6.54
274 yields 6.85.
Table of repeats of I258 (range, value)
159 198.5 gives 6.78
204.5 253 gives 6.47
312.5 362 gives 6.56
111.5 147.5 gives 4.98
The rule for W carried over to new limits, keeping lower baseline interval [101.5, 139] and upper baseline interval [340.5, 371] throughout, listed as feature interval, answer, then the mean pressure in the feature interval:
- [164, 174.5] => -2.5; 7.21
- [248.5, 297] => -2.5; 6.6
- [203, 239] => -2.4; 6.46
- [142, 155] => 3.4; 4.23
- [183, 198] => -1.5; 6.49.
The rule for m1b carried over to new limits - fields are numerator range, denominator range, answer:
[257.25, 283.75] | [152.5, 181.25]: 0.99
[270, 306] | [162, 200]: 0.97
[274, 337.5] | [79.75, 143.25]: 1.14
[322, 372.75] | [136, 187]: 1.14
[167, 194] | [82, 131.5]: 1.12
